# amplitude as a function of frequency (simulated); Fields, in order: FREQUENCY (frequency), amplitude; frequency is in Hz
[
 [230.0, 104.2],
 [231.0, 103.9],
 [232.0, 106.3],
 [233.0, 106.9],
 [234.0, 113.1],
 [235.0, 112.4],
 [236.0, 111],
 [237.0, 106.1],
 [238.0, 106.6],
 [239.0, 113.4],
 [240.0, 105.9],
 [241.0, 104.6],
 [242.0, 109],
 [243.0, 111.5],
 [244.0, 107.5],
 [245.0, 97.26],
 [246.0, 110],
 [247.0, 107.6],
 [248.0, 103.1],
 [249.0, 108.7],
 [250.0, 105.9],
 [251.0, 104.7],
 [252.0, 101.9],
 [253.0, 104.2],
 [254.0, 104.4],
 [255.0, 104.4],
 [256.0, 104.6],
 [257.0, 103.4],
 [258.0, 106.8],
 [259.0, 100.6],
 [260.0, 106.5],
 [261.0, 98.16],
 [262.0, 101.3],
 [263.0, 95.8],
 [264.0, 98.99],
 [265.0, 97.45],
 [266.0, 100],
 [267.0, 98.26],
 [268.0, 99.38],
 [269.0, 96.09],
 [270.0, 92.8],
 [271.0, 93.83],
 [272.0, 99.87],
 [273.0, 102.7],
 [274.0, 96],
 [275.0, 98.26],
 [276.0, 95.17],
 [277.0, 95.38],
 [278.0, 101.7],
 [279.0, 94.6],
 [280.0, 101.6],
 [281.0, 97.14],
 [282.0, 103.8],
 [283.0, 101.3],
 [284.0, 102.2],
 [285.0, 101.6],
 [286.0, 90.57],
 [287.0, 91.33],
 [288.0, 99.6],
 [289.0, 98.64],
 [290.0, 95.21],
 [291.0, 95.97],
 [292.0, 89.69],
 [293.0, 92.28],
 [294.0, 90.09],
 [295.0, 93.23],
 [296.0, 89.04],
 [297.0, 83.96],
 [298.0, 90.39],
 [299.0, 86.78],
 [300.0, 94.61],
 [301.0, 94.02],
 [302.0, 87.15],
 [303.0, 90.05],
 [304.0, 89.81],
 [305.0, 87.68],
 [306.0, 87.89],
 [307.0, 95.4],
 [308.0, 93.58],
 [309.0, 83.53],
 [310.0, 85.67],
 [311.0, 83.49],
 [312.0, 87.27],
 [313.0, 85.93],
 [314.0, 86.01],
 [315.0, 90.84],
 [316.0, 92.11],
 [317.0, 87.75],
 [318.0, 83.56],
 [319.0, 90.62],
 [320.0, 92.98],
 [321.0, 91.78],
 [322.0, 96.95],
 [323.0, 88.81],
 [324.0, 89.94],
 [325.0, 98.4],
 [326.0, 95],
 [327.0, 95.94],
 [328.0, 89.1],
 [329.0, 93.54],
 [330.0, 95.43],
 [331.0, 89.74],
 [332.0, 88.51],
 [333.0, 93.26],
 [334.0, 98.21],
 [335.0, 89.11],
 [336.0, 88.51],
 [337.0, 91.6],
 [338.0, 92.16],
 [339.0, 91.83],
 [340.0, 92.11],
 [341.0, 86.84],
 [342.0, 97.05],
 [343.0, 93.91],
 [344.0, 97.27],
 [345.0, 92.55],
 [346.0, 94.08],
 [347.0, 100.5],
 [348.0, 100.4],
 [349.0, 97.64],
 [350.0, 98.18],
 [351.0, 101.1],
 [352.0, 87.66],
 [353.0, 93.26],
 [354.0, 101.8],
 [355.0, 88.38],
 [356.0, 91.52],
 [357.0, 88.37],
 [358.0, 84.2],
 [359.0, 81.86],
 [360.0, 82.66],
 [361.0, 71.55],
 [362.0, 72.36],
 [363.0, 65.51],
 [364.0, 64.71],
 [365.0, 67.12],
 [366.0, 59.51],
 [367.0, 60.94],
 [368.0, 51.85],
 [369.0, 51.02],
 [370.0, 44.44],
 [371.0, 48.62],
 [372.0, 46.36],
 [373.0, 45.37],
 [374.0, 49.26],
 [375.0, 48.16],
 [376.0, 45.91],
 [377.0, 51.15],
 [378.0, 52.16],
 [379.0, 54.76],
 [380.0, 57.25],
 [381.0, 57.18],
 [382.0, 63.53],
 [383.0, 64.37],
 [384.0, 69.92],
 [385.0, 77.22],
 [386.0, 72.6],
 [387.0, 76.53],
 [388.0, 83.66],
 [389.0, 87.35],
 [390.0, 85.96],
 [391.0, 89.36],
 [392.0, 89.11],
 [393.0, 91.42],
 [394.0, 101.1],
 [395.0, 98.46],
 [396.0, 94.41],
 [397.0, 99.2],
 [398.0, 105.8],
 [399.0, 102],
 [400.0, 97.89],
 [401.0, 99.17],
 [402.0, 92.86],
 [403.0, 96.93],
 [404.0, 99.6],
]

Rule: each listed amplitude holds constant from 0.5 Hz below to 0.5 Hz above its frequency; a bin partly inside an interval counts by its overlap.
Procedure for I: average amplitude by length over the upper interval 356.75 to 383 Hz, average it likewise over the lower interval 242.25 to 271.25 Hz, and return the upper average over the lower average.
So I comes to 0.6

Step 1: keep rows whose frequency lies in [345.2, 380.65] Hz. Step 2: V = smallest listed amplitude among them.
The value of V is 44.44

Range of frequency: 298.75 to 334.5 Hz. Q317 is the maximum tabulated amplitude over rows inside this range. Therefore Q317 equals 98.4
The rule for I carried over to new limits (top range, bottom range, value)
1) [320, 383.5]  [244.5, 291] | 0.79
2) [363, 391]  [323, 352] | 0.65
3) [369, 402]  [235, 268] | 0.70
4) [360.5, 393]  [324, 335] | 0.68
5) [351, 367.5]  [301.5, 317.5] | 0.90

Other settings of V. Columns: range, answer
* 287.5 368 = 51.85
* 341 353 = 86.84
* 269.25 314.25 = 83.49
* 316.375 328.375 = 83.56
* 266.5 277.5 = 92.8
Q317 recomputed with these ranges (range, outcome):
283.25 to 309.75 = 102.2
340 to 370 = 101.8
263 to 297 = 103.8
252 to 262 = 106.8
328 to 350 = 100.5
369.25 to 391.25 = 89.36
